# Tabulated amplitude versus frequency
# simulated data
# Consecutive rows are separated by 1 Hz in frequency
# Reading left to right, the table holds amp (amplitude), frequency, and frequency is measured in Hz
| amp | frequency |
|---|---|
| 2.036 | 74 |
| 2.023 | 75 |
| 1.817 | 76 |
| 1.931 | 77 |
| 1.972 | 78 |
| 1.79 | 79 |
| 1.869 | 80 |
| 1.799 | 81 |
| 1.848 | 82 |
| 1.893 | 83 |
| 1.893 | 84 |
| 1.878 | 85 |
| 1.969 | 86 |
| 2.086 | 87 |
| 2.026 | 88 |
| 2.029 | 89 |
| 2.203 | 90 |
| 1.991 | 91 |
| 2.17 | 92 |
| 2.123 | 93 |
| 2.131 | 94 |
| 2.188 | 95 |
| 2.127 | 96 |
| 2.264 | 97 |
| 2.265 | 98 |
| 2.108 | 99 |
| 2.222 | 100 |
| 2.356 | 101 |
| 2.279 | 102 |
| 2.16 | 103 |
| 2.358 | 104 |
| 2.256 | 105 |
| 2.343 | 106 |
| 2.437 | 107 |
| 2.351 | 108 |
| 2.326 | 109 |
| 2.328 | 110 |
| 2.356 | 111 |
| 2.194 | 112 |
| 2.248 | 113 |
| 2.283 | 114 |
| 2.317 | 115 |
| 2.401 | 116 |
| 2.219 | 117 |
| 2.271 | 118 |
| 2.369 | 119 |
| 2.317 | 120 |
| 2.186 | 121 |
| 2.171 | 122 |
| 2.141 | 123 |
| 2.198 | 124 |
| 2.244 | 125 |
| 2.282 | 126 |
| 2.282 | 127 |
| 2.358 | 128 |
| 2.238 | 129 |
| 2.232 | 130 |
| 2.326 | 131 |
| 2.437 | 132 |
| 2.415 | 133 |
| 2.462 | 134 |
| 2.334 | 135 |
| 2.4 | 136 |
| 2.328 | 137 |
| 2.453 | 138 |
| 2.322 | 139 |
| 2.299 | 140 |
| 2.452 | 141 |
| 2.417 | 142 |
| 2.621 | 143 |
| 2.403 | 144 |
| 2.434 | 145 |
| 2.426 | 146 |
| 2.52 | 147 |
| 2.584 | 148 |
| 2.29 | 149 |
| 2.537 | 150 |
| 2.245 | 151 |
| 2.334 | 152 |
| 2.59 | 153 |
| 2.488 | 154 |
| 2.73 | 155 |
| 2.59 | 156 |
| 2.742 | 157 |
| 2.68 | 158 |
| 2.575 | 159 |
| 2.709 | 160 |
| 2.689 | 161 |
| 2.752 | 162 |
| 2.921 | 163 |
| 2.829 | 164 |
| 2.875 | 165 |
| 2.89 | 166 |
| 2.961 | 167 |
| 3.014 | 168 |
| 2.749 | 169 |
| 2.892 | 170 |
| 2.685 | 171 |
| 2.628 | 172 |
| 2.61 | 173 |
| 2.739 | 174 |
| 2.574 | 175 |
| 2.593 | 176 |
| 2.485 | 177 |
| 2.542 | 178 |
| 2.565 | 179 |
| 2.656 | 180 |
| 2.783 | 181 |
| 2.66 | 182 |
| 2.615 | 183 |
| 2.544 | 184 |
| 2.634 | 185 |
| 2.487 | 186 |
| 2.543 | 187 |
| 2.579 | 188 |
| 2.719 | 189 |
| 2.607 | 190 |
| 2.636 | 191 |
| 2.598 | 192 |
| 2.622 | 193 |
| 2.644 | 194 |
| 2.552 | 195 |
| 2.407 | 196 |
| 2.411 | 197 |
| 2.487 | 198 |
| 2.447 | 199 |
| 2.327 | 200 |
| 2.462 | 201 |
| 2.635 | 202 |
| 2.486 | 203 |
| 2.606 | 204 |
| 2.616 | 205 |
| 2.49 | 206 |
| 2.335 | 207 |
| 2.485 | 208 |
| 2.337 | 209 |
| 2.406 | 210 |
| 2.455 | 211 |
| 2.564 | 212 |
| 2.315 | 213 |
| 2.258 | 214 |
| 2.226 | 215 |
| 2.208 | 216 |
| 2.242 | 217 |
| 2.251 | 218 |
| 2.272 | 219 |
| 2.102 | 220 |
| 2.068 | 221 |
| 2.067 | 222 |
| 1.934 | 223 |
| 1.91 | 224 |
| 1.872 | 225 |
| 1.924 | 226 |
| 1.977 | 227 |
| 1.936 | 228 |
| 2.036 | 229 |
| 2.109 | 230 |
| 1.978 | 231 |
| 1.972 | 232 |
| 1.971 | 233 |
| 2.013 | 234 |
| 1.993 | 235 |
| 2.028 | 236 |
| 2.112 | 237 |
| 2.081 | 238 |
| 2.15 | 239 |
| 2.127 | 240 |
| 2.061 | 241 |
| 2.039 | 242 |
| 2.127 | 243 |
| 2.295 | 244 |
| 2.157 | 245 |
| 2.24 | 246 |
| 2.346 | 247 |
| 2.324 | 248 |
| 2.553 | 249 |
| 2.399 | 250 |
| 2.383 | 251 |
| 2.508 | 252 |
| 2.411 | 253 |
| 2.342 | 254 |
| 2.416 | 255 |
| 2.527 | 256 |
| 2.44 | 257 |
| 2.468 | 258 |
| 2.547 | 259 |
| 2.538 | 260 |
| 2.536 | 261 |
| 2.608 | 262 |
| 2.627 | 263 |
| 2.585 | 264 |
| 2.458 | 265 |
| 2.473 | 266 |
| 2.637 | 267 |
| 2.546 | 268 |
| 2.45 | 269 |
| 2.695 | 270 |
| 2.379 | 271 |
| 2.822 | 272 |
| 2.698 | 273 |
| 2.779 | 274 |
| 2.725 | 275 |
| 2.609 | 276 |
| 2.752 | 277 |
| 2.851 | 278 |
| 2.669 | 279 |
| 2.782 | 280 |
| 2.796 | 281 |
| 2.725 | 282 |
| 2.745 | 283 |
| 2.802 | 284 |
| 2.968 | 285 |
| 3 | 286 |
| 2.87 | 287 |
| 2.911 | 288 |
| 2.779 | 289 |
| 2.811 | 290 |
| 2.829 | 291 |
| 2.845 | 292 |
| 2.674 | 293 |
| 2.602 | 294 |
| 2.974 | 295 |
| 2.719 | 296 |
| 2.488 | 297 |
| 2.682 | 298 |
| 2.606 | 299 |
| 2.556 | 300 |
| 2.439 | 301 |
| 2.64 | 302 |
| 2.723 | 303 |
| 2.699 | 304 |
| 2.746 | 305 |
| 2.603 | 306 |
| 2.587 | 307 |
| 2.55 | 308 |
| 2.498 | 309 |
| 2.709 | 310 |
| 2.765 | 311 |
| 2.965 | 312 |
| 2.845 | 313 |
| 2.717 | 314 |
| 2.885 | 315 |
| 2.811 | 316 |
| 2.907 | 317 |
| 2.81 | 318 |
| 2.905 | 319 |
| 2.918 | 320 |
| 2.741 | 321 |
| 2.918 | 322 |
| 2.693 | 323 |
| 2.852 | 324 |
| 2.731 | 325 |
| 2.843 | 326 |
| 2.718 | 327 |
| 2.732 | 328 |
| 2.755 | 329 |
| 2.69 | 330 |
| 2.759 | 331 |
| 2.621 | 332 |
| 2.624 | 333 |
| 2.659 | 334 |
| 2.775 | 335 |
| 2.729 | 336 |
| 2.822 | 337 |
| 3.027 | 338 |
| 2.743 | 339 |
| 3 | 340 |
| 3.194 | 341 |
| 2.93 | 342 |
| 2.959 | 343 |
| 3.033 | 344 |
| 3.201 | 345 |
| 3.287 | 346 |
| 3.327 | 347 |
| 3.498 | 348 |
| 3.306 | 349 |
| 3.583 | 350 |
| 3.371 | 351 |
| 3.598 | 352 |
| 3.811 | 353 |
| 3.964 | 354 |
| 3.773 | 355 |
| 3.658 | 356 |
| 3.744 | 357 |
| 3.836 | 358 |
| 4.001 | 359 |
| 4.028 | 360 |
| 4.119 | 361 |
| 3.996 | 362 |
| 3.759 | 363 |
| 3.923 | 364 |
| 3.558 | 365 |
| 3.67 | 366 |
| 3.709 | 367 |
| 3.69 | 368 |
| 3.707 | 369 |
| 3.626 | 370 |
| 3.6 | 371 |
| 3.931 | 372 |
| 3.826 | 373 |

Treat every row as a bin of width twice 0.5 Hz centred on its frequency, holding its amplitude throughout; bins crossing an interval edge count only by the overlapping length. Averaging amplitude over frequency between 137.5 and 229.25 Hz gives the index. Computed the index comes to 2.49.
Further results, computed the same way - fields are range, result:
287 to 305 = 2.71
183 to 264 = 2.33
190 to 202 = 2.52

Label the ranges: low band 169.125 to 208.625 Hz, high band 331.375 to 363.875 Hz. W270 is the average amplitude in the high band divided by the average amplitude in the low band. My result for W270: 1.3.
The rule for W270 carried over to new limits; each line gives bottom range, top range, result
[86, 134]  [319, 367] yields 1.44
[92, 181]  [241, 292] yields 1.06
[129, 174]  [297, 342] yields 1.07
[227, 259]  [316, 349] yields 1.31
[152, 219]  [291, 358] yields 1.13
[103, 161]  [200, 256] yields 0.94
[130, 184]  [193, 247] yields 0.87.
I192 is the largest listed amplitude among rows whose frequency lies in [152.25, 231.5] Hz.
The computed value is 3.014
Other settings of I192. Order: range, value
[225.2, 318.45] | 3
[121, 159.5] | 2.742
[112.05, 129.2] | 2.401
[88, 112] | 2.437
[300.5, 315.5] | 2.965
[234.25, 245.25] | 2.295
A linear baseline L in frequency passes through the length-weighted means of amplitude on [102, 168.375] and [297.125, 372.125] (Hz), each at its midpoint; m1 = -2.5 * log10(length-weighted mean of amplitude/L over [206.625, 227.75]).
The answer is 0.228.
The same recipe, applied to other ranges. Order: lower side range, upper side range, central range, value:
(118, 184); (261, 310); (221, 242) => 0.29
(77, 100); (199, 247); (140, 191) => -0.23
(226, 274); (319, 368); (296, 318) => 0.07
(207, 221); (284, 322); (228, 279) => 0.06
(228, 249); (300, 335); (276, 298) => -0.12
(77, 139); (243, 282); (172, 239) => 0.02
